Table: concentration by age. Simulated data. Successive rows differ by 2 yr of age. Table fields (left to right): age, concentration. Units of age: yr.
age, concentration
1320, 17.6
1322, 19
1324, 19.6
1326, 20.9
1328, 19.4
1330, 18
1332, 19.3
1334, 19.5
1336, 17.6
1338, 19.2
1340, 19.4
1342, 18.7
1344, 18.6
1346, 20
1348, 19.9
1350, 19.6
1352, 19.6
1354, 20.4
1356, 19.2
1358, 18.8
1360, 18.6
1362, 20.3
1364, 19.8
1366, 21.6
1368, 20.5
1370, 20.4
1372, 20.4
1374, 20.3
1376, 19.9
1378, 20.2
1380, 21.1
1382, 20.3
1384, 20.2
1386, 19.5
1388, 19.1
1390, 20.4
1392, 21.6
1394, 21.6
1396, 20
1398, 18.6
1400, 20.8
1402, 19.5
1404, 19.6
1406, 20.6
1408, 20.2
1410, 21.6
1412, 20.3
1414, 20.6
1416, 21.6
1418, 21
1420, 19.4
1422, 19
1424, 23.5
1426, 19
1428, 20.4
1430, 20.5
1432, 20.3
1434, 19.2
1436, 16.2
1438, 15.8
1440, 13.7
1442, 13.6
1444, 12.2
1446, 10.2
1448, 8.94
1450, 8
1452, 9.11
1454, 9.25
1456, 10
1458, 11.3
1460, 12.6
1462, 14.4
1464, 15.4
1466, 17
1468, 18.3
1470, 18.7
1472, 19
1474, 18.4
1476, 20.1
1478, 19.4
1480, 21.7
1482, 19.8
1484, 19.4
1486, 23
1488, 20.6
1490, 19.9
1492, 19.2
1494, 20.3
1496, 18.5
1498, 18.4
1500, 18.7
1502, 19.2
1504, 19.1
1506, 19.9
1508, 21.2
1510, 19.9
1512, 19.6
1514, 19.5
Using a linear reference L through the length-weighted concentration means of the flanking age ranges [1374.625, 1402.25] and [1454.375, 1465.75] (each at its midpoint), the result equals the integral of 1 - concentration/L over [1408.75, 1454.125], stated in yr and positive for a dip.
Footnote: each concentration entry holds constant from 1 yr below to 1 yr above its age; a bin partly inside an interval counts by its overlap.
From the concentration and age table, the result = -2.3 yr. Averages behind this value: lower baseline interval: 20.2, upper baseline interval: 12.8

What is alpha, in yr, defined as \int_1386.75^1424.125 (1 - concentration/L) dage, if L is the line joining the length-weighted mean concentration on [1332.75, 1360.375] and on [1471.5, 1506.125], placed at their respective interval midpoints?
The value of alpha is -1.9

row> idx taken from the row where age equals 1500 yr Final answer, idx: 18.7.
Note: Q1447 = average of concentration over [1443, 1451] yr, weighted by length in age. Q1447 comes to 9.83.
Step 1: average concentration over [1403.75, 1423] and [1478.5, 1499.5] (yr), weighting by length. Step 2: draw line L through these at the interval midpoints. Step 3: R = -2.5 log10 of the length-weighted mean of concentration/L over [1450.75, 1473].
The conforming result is 0.39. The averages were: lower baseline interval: 20.4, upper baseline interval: 20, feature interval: 14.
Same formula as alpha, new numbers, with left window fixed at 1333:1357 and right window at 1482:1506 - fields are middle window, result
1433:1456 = 8.56 yr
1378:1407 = -1.17 yr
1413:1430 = -0.92 yr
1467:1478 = 0.38 yr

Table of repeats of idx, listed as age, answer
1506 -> 19.9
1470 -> 18.7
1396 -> 20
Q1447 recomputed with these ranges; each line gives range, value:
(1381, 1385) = 20.2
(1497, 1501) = 18.5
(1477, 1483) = 20.3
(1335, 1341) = 18.7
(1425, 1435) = 19.9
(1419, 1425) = 20.6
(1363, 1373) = 20.5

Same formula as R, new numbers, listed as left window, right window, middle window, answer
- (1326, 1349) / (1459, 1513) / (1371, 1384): -0.07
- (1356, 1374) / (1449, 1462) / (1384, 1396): -0.18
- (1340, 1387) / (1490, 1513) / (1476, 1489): -0.06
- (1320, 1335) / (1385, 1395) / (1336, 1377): 0.01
